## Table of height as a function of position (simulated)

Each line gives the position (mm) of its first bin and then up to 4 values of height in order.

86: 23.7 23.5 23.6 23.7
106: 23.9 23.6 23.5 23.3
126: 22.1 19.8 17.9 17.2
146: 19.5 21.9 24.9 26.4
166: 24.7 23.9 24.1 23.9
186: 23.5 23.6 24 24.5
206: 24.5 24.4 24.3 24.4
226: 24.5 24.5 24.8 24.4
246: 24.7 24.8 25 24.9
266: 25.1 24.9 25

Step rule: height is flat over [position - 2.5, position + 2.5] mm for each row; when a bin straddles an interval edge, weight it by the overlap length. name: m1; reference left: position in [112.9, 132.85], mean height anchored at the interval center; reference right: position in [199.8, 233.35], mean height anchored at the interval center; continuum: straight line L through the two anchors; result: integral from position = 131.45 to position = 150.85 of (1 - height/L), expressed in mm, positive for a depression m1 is 3.3 mm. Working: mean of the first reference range 22.3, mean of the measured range 18.8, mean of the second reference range 24.4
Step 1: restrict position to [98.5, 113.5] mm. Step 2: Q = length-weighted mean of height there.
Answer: 23.7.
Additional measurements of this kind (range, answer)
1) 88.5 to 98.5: 23.6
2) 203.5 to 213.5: 24.4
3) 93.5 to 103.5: 23.6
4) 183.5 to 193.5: 23.6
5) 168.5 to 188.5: 23.9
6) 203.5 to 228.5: 24.4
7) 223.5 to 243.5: 24.6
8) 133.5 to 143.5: 17.6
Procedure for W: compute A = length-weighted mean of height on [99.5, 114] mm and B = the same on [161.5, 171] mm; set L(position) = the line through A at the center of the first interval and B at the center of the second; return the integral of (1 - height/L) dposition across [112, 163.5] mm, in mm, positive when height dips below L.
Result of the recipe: 5.5 mm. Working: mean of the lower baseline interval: 23.7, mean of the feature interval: 21.7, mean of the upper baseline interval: 24.8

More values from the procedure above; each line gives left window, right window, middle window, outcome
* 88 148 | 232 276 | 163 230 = -1.84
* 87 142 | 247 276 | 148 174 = -1.36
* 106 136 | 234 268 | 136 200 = 0.56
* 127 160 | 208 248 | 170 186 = -1.25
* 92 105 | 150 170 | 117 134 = 1.62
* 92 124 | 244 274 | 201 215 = 0.01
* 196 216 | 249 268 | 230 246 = 0.09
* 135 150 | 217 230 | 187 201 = -0.99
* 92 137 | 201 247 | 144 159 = 0.58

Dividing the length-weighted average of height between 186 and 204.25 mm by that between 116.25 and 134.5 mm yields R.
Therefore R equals 1.1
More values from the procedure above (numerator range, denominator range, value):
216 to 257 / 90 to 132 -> 1.07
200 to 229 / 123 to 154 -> 1.23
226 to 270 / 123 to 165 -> 1.16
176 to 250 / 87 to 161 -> 1.09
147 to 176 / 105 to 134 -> 1.07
